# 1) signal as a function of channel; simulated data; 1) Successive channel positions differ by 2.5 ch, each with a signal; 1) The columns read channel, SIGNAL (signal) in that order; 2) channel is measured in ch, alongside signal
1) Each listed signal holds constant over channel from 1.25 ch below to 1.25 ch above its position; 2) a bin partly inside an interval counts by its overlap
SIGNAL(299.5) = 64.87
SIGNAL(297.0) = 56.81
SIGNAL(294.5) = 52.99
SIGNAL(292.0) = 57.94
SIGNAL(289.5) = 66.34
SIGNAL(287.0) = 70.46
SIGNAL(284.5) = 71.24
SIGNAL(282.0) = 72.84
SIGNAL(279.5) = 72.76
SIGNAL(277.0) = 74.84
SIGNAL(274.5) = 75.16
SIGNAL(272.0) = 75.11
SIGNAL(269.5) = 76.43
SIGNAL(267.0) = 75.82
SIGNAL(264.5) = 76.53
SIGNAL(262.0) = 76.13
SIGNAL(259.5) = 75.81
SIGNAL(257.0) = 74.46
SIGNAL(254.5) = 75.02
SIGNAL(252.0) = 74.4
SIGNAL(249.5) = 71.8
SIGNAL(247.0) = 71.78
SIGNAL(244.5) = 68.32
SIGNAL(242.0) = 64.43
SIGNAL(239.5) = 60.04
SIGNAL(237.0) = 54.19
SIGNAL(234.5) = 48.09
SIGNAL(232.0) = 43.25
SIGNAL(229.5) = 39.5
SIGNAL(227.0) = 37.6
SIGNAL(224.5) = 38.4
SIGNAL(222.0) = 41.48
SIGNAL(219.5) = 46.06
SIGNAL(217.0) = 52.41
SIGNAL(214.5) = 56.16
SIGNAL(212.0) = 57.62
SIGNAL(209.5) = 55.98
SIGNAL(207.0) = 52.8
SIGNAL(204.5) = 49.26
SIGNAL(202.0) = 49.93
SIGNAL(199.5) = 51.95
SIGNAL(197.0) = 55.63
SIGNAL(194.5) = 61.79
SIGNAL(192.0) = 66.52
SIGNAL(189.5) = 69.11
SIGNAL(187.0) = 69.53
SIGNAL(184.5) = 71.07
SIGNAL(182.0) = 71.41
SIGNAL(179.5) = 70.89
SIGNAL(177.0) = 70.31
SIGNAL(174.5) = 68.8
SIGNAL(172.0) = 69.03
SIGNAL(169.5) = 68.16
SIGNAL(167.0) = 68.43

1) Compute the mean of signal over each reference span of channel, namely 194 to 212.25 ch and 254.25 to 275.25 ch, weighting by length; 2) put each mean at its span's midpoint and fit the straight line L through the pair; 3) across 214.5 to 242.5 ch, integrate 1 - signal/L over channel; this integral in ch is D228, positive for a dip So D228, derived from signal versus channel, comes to 6.77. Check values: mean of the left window 53.9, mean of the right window 75.6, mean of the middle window 47.7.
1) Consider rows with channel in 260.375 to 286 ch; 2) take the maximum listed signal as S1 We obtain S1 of 76.53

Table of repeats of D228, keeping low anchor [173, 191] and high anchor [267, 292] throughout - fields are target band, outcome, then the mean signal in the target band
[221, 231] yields 4.5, 39.3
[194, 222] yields 7.1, 52.8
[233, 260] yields 1.8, 66.7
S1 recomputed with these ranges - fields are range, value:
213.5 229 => 56.16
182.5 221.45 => 71.07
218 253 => 74.4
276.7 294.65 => 74.84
